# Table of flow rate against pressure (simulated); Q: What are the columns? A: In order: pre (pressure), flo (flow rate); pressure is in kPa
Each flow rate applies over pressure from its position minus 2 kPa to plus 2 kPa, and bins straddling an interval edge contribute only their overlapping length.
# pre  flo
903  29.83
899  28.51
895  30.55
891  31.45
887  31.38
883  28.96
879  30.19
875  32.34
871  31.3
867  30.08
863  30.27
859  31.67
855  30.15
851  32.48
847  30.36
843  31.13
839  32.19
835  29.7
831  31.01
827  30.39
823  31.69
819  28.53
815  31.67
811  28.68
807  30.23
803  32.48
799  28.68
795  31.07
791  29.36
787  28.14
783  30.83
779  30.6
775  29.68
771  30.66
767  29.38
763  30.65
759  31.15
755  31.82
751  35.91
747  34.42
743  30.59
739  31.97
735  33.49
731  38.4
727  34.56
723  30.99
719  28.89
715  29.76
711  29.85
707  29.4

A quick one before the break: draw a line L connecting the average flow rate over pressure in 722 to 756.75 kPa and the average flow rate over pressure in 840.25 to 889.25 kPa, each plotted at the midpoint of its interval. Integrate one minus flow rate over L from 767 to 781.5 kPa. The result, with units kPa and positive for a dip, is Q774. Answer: 1.2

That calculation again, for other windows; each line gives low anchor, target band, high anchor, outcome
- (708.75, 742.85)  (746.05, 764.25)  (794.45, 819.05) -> -0.8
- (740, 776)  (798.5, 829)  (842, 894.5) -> 0.9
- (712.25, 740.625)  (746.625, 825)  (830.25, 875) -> 2.7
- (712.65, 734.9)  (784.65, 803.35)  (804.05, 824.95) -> 0.6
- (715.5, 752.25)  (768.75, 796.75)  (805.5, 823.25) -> 1.0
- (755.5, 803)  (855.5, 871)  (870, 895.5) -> 0.0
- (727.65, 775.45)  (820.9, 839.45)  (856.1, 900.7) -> 0.3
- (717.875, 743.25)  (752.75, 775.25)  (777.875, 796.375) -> 0.4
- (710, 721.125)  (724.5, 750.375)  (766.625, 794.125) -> -3.8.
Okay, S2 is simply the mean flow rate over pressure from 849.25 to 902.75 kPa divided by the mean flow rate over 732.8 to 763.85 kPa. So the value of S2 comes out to 0.94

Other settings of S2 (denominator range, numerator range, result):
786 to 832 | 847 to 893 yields 1.02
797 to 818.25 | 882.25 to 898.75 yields 1.01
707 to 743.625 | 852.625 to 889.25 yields 0.96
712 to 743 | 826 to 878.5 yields 0.96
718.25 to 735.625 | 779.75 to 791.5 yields 0.88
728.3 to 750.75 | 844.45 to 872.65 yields 0.91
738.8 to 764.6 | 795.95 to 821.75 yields 0.93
